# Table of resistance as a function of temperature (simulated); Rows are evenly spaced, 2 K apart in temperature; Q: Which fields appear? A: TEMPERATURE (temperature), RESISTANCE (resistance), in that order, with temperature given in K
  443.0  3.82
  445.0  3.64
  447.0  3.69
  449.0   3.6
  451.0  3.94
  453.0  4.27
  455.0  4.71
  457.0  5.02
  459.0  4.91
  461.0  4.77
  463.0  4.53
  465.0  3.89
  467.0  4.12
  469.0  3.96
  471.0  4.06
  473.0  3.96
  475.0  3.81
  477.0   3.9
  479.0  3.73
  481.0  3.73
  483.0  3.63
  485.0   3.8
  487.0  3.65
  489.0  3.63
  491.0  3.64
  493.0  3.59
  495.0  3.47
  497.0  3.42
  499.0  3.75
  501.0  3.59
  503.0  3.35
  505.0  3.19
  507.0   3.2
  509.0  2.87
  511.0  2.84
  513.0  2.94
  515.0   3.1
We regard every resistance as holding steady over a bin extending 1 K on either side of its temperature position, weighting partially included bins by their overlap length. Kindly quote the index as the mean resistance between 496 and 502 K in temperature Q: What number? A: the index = 3.59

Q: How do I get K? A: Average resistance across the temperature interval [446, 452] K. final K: 3.74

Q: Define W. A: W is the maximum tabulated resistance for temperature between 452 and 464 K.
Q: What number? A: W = 5.02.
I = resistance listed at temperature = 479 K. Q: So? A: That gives 3.73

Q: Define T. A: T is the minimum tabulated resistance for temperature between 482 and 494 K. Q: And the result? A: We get 3.59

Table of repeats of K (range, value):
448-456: 4.13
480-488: 3.7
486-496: 3.6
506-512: 2.97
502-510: 3.15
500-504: 3.47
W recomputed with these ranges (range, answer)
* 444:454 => 4.27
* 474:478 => 3.9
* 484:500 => 3.8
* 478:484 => 3.73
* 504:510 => 3.2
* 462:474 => 4.53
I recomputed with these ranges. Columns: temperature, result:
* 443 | 3.82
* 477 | 3.9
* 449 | 3.6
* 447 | 3.69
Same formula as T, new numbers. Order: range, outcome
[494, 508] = 3.19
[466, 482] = 3.73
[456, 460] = 4.91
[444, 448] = 3.64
